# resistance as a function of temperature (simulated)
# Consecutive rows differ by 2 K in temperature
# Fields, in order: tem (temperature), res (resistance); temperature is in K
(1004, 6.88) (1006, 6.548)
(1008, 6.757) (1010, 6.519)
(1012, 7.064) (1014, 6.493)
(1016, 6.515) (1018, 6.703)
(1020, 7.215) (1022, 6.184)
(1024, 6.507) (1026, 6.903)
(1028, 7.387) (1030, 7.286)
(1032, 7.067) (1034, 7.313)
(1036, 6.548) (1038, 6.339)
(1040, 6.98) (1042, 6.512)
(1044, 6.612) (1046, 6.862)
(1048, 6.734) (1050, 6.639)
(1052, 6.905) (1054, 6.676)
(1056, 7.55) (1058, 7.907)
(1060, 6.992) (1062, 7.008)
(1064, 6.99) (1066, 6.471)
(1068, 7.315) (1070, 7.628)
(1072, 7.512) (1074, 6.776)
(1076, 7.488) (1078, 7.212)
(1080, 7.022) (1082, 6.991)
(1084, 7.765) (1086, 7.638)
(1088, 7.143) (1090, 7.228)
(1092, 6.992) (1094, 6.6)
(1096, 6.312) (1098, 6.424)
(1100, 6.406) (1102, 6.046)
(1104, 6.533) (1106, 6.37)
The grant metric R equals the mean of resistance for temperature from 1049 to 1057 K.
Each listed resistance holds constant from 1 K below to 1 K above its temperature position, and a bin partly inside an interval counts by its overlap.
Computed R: 6.94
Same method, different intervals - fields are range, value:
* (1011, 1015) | 6.78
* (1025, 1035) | 7.19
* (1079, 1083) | 7.01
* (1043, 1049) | 6.74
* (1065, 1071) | 7.14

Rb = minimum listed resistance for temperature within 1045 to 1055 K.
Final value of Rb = 6.639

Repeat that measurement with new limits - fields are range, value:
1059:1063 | 6.992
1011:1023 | 6.184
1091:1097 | 6.312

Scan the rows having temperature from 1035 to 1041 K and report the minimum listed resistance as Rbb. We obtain 6.339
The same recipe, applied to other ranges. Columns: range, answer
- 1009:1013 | 6.519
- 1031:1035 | 7.067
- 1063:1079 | 6.471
